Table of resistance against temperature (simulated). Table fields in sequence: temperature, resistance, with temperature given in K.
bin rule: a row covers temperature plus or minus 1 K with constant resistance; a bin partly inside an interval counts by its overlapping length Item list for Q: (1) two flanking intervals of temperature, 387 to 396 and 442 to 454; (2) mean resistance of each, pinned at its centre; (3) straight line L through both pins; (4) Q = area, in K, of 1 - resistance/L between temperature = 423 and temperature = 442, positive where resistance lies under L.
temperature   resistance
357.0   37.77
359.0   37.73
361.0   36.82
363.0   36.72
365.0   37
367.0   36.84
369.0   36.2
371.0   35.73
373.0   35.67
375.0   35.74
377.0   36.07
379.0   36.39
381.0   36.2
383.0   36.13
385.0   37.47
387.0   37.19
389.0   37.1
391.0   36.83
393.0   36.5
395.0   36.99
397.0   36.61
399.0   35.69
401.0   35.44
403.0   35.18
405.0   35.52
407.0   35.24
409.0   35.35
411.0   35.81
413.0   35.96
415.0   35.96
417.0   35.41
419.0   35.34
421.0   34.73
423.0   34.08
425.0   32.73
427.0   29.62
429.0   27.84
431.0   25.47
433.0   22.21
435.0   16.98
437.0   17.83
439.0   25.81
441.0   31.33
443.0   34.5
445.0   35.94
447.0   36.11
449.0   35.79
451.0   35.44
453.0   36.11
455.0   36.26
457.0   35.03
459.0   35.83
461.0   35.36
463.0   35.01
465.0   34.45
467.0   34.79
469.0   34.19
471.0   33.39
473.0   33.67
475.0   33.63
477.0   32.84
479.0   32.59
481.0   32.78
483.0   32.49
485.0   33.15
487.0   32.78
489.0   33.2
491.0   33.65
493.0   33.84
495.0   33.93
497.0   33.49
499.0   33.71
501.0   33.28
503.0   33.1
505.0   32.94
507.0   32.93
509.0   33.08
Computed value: 5.3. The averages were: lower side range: 36.9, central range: 26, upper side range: 35.6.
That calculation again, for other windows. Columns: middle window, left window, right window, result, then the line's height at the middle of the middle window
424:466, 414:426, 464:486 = 3.5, 34.1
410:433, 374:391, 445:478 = 2.1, 35.7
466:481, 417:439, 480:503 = -0.8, 31.8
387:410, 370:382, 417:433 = -1.6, 33.7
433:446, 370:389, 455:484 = 3.0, 34.8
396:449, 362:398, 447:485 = 5.1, 35.5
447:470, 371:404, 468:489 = -1.0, 33.8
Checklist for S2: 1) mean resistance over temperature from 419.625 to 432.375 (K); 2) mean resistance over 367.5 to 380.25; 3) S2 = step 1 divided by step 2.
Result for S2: 0.85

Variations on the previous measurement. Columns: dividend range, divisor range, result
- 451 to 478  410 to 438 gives 1.16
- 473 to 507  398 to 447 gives 1.05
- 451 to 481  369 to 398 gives 0.95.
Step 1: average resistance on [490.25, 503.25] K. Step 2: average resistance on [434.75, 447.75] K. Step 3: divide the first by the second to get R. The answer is 1.16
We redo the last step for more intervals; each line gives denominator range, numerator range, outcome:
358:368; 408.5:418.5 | 0.96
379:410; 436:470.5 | 0.92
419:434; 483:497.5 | 1.12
